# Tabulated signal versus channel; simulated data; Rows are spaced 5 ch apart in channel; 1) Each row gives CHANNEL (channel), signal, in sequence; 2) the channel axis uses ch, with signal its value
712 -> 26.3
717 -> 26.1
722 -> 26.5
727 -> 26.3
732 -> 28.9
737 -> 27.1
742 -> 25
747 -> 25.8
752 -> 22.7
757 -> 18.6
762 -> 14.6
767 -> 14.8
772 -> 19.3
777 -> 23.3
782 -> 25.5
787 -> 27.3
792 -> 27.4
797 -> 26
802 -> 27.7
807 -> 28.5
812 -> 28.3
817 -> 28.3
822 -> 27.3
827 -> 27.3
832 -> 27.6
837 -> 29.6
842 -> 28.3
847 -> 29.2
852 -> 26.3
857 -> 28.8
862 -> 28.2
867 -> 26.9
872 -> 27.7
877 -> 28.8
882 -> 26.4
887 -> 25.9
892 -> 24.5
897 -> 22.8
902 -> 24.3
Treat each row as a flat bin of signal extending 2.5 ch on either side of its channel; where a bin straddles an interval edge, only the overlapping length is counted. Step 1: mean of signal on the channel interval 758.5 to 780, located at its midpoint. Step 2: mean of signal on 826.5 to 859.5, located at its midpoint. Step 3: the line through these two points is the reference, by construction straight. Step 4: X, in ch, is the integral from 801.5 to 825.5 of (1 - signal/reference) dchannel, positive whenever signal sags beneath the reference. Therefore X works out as -3.84 ch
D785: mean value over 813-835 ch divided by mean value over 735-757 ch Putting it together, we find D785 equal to 1.1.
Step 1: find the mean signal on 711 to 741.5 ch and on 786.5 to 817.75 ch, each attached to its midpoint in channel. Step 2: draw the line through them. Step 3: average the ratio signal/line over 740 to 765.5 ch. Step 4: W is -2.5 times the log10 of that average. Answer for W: 0.27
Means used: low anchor 26.8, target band 21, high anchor 27.6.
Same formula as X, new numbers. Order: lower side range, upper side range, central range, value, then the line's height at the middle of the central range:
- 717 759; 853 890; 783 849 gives -3.3 ch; 26.5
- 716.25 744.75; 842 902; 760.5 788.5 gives 6.2 ch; 26.7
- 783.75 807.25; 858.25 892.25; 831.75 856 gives -1.0 ch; 27.2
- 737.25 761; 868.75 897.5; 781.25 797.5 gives -1.9 ch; 23.9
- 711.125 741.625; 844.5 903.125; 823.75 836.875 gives -0.5 ch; 26.7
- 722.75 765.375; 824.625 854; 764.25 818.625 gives 1.8 ch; 25.8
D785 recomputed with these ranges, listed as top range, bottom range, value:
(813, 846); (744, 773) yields 1.45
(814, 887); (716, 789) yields 1.19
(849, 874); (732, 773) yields 1.28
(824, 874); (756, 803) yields 1.25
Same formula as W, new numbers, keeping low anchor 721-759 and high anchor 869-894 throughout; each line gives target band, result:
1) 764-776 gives 0.394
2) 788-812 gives -0.068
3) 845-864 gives -0.067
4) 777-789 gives -0.004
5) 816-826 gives -0.065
